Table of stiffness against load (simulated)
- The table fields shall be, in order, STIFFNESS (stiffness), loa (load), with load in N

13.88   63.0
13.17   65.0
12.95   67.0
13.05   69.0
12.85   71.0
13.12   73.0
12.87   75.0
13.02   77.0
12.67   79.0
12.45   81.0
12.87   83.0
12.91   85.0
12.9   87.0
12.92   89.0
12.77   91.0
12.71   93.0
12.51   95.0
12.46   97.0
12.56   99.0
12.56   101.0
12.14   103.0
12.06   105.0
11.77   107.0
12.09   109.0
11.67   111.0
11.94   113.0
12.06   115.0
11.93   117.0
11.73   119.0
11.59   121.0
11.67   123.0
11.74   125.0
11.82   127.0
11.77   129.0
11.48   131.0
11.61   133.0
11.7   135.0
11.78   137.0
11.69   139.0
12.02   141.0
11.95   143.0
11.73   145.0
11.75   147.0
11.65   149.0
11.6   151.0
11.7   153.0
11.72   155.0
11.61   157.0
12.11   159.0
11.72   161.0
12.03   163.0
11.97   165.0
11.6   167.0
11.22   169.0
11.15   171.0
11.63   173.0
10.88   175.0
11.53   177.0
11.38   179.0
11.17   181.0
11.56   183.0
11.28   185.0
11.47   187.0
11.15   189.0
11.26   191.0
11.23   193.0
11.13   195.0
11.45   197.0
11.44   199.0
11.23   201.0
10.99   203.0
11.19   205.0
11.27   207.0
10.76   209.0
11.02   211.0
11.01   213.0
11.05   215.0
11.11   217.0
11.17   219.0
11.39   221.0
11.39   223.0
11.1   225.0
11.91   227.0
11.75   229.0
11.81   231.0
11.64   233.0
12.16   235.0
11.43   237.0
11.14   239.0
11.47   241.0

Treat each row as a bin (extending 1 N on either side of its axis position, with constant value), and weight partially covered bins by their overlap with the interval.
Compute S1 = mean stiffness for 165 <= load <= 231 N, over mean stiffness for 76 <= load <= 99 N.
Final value 0.89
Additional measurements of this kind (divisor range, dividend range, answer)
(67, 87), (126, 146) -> 0.91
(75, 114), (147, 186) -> 0.93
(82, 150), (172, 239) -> 0.94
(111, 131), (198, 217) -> 0.94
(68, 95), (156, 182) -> 0.90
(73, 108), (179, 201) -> 0.90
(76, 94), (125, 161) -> 0.92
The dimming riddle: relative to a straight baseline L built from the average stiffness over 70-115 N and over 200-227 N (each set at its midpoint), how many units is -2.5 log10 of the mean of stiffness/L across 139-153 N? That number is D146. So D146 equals 0.014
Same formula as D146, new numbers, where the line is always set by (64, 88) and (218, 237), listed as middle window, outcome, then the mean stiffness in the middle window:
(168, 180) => 0.070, 11.3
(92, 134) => 0.052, 12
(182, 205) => 0.056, 11.3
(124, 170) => 0.049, 11.7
